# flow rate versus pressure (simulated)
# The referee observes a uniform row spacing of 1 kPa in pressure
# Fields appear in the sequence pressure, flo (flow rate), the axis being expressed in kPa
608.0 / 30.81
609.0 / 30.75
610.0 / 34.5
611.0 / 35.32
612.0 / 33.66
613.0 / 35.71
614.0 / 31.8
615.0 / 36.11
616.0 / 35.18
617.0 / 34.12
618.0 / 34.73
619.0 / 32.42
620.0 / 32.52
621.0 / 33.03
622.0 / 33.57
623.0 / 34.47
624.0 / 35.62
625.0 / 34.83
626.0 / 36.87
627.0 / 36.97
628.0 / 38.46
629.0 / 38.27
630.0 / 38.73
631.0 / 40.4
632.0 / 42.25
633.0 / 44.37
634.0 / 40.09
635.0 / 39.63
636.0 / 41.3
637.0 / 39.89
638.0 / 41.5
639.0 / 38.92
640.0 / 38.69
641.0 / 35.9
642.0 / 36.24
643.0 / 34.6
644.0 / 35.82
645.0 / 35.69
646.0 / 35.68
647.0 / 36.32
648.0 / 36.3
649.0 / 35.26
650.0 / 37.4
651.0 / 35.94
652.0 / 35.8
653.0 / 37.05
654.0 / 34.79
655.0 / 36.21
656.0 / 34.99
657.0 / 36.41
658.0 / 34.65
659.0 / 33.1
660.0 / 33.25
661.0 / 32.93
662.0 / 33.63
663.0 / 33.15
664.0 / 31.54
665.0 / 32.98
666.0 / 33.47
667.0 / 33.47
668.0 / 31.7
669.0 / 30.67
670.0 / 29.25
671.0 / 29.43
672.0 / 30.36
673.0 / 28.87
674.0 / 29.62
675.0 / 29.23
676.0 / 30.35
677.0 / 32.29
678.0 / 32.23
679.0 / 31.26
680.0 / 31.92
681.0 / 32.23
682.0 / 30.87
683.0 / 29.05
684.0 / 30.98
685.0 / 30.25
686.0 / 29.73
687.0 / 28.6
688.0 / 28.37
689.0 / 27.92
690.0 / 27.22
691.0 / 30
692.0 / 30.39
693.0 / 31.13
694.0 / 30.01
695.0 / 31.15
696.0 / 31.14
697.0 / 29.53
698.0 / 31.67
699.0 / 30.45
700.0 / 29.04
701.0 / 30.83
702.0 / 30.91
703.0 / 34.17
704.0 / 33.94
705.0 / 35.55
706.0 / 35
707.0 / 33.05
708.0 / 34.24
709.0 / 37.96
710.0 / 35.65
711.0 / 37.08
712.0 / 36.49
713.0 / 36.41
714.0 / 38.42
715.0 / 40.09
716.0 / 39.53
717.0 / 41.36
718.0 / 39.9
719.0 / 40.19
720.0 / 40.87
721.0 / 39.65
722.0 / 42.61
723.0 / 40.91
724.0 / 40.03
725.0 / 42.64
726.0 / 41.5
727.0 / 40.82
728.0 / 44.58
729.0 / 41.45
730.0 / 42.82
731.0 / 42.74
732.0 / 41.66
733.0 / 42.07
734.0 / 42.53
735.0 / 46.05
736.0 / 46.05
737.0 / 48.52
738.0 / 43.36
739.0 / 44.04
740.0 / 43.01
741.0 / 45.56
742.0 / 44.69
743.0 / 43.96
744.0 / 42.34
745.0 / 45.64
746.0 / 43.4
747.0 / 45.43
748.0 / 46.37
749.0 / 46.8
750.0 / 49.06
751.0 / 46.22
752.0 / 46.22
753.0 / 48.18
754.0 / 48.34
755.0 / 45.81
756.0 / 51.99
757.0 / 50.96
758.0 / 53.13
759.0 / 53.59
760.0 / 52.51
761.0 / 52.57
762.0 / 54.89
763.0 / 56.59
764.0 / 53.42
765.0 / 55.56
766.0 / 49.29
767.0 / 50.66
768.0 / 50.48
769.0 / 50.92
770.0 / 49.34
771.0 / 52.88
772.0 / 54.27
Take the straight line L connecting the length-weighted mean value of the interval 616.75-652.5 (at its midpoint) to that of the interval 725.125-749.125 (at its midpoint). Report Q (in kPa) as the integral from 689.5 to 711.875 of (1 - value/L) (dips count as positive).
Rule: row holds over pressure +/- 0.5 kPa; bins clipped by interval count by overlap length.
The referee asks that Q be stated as 4.9 kPa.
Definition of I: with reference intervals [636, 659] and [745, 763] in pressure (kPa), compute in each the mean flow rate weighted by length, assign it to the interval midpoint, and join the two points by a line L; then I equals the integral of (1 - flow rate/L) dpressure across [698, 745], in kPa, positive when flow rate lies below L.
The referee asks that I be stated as 6.05 kPa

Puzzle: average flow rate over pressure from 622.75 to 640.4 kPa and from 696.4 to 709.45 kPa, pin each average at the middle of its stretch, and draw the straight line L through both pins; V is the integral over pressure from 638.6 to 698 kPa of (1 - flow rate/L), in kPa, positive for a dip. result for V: 5.3 kPa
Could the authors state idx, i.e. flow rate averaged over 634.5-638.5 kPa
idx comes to 40.6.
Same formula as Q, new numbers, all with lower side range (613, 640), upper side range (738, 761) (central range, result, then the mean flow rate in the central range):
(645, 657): 1.0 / 36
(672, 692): 5.6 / 30.1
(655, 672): 3.1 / 32.8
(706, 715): 1.6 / 36.3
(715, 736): 1.6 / 41.8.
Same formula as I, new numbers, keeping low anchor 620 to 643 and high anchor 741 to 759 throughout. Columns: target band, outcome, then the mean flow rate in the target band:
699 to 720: 3.8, 36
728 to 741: 0.6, 43.8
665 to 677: 3.0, 30.8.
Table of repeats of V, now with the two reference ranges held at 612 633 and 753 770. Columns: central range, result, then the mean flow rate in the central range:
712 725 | 1.9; 40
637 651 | 0.5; 36.9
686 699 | 4.2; 29.8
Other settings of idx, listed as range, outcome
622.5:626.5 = 35.4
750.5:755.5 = 47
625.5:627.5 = 36.9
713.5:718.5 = 39.9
